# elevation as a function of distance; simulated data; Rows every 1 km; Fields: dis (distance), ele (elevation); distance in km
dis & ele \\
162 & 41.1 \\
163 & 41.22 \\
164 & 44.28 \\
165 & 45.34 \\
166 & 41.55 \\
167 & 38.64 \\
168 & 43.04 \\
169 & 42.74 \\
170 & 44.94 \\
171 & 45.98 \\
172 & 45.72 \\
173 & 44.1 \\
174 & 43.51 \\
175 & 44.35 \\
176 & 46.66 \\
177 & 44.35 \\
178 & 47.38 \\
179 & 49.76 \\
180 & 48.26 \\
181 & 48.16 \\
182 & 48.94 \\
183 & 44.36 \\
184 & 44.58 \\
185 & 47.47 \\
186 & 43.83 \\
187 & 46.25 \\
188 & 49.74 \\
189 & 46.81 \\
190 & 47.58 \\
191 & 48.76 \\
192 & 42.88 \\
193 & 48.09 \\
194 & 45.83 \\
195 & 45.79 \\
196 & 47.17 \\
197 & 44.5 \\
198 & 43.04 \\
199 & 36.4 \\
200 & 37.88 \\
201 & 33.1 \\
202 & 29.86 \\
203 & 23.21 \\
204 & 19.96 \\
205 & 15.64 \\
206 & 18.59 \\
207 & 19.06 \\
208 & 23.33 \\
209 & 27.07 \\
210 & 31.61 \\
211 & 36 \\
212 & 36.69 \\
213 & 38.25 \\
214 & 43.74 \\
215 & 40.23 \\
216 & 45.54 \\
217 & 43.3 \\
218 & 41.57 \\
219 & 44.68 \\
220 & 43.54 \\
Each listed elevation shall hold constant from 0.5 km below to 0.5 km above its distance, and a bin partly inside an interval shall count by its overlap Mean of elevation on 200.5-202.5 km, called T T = 31.5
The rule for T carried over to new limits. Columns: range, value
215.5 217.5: 44.4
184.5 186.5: 45.6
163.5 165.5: 44.8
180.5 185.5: 46.7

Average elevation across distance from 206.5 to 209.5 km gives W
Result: 23.2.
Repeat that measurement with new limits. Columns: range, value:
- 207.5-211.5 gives 29.5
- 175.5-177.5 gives 45.5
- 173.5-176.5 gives 44.8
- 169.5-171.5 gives 45.5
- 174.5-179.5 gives 46.5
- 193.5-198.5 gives 45.3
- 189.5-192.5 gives 46.4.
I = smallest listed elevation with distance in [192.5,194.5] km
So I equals 45.83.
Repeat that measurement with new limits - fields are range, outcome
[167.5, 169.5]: 42.74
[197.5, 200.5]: 36.4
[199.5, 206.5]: 15.64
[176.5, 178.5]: 44.35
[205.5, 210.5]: 18.59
